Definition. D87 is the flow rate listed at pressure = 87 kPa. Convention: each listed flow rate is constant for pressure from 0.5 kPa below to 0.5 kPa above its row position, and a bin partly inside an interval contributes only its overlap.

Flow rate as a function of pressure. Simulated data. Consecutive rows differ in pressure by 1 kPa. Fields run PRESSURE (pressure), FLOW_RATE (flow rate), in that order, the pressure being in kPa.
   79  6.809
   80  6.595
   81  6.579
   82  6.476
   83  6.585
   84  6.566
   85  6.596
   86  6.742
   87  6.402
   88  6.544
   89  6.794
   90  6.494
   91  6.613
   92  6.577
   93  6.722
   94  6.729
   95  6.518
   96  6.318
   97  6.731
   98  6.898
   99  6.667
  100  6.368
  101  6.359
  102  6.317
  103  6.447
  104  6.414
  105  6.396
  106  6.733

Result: 6.402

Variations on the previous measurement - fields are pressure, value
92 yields 6.577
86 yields 6.742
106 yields 6.733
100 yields 6.368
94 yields 6.729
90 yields 6.494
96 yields 6.318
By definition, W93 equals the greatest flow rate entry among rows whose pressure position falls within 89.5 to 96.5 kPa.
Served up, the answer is 6.729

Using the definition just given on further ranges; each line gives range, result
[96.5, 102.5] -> 6.898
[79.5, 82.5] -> 6.595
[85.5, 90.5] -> 6.794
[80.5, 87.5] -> 6.742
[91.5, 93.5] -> 6.722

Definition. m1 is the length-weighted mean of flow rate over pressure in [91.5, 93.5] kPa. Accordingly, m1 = 6.65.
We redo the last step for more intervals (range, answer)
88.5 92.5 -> 6.62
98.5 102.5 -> 6.43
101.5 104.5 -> 6.39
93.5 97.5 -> 6.57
